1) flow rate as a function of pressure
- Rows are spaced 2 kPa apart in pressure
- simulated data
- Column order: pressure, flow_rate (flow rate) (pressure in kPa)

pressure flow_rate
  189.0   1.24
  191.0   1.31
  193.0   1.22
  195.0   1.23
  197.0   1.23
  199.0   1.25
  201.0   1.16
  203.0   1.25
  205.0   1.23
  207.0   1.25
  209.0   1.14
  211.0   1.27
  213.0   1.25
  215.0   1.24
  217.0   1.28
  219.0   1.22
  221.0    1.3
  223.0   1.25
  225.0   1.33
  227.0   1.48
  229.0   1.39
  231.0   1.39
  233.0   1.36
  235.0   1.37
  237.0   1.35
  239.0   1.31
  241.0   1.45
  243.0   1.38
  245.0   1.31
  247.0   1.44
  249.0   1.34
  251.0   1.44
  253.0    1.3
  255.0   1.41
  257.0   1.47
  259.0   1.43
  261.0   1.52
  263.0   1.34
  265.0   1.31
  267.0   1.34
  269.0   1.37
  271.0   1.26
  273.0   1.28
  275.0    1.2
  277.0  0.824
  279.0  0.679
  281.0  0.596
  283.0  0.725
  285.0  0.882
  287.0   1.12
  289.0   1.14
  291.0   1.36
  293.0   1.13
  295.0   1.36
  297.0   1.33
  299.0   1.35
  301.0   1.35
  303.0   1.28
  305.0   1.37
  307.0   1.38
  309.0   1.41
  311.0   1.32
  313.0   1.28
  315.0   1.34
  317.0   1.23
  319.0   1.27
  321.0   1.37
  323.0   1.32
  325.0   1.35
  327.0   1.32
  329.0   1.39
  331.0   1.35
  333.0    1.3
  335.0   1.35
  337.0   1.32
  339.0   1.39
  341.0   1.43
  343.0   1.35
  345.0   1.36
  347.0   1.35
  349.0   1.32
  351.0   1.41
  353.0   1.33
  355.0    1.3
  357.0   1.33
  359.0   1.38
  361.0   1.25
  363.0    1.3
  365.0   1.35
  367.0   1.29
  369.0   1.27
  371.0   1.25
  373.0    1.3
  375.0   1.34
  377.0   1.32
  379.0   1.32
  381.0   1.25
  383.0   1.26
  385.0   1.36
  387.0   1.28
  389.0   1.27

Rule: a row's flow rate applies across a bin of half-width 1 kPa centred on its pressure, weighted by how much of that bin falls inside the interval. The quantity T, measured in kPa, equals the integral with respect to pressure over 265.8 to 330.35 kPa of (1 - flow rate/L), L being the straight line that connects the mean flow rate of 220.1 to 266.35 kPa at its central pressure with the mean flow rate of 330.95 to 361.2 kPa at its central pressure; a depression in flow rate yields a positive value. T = 6.8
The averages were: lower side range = 1.38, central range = 1.22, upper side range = 1.35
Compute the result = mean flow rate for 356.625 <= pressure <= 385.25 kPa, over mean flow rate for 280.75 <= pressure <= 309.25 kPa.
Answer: 1.09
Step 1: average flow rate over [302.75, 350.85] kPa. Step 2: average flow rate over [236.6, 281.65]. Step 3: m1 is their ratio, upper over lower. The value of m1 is 1.0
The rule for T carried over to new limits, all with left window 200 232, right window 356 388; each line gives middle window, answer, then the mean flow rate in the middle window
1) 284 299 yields 1.0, 1.2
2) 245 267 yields -1.9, 1.39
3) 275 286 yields 4.3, 0.783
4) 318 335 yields -0.5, 1.33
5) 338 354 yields -0.8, 1.37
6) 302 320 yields -0.4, 1.32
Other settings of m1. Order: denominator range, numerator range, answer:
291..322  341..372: 1.01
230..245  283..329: 0.93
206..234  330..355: 1.04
